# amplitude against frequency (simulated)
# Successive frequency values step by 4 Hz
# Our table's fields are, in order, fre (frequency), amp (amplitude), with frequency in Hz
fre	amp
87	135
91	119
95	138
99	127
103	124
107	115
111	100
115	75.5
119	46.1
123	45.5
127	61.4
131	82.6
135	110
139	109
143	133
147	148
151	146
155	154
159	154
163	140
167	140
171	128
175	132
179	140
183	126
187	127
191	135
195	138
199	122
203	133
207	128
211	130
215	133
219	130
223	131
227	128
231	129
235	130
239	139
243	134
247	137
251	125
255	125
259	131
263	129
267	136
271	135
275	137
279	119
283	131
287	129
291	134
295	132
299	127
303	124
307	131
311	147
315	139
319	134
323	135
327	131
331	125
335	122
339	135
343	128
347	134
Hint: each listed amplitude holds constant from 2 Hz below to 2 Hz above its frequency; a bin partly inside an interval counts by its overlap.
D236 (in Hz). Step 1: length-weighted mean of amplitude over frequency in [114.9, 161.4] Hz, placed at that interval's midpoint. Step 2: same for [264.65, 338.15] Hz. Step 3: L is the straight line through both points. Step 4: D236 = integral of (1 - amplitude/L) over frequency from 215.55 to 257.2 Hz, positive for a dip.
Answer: -3.13 Hz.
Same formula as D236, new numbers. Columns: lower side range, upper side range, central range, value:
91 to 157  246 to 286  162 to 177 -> -2.60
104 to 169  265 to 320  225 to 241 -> -0.97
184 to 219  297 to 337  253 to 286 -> 0.20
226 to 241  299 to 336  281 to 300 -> 0.16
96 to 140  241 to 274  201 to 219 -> -1.98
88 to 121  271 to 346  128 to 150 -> -0.90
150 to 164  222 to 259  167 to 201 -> 2.80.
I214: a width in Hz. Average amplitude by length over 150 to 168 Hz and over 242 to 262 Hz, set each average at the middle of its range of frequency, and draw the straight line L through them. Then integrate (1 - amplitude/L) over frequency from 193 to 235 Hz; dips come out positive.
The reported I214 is 2.1 Hz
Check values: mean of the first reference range 147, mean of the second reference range 130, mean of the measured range 130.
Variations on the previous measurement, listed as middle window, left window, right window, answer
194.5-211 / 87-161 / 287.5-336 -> -1.3 Hz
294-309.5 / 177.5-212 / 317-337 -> 0.1 Hz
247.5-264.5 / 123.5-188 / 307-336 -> 0.2 Hz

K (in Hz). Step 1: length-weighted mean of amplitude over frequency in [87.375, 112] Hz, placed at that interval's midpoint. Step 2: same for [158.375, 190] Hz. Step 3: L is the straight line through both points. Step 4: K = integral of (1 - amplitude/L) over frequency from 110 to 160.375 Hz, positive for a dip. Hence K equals 9.6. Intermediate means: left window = 122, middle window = 104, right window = 135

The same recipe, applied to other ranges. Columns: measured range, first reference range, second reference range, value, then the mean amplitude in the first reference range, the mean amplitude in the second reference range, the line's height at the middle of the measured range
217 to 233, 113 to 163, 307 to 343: -1.41 Hz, 107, 133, 119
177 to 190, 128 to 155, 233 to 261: -0.59 Hz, 122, 132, 126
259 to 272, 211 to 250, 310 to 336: -0.04 Hz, 132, 133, 132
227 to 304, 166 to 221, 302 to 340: 0.76 Hz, 131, 132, 132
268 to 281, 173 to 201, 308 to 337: 0.18 Hz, 131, 133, 133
